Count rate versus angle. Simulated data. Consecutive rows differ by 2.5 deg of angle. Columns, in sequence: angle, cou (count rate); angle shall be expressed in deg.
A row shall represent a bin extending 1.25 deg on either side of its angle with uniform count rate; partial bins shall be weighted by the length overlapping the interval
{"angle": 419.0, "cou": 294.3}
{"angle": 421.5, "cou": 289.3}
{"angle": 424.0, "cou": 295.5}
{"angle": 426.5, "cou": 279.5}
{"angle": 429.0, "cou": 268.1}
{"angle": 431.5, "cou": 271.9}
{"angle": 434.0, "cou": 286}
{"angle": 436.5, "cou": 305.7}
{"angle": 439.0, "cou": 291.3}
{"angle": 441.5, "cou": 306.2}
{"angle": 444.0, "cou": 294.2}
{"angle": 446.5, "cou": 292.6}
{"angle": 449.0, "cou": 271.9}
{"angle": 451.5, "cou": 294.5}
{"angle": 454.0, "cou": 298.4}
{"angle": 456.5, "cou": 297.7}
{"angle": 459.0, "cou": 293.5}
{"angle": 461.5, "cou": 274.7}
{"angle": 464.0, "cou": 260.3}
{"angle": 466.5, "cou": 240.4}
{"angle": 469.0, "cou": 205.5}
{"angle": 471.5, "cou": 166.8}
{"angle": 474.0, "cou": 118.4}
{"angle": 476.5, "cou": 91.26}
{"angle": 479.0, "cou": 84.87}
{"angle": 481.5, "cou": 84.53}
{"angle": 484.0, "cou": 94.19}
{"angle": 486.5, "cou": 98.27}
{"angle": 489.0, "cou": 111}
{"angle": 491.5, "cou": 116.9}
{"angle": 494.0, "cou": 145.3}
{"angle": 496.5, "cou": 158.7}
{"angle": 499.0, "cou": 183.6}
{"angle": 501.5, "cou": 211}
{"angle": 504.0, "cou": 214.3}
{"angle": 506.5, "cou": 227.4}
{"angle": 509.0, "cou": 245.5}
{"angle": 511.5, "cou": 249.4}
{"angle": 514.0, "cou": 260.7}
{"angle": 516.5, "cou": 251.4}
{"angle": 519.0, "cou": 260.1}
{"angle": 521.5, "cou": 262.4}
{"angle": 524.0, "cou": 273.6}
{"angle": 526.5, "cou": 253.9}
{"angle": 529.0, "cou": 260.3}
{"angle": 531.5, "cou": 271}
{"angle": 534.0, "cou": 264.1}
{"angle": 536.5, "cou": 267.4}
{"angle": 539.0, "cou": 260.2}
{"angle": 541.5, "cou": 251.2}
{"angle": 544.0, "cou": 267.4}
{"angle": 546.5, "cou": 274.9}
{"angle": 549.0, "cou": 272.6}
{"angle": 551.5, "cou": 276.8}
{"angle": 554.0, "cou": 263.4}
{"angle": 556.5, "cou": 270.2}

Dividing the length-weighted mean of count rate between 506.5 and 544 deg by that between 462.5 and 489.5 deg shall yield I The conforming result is 1.80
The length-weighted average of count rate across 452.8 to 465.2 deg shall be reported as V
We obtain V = 285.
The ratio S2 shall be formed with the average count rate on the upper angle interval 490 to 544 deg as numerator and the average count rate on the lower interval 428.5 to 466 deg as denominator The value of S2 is 0.8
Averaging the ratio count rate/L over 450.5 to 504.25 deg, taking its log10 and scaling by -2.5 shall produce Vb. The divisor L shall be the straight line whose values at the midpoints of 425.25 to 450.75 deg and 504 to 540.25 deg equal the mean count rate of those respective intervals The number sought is 0.44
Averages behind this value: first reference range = 287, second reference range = 256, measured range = 183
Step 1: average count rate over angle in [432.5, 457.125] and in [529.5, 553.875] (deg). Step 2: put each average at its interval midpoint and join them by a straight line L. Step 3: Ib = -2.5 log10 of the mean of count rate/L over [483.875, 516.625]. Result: 0.45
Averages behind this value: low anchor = 294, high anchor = 267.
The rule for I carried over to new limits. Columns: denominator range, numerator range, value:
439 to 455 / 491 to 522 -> 0.74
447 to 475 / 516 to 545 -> 1.05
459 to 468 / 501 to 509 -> 0.85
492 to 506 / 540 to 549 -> 1.46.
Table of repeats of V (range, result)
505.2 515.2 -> 246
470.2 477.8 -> 126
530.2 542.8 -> 263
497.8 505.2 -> 203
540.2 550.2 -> 266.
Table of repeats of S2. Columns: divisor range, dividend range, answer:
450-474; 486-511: 0.70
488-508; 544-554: 1.58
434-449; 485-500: 0.45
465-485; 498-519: 1.69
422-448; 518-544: 0.91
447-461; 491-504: 0.59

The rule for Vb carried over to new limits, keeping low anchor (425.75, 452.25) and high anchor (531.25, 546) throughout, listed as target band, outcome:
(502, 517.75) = 0.13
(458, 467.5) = 0.06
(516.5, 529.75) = 0.03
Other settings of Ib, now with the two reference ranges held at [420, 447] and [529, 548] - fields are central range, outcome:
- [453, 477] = 0.23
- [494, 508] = 0.37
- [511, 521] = 0.06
